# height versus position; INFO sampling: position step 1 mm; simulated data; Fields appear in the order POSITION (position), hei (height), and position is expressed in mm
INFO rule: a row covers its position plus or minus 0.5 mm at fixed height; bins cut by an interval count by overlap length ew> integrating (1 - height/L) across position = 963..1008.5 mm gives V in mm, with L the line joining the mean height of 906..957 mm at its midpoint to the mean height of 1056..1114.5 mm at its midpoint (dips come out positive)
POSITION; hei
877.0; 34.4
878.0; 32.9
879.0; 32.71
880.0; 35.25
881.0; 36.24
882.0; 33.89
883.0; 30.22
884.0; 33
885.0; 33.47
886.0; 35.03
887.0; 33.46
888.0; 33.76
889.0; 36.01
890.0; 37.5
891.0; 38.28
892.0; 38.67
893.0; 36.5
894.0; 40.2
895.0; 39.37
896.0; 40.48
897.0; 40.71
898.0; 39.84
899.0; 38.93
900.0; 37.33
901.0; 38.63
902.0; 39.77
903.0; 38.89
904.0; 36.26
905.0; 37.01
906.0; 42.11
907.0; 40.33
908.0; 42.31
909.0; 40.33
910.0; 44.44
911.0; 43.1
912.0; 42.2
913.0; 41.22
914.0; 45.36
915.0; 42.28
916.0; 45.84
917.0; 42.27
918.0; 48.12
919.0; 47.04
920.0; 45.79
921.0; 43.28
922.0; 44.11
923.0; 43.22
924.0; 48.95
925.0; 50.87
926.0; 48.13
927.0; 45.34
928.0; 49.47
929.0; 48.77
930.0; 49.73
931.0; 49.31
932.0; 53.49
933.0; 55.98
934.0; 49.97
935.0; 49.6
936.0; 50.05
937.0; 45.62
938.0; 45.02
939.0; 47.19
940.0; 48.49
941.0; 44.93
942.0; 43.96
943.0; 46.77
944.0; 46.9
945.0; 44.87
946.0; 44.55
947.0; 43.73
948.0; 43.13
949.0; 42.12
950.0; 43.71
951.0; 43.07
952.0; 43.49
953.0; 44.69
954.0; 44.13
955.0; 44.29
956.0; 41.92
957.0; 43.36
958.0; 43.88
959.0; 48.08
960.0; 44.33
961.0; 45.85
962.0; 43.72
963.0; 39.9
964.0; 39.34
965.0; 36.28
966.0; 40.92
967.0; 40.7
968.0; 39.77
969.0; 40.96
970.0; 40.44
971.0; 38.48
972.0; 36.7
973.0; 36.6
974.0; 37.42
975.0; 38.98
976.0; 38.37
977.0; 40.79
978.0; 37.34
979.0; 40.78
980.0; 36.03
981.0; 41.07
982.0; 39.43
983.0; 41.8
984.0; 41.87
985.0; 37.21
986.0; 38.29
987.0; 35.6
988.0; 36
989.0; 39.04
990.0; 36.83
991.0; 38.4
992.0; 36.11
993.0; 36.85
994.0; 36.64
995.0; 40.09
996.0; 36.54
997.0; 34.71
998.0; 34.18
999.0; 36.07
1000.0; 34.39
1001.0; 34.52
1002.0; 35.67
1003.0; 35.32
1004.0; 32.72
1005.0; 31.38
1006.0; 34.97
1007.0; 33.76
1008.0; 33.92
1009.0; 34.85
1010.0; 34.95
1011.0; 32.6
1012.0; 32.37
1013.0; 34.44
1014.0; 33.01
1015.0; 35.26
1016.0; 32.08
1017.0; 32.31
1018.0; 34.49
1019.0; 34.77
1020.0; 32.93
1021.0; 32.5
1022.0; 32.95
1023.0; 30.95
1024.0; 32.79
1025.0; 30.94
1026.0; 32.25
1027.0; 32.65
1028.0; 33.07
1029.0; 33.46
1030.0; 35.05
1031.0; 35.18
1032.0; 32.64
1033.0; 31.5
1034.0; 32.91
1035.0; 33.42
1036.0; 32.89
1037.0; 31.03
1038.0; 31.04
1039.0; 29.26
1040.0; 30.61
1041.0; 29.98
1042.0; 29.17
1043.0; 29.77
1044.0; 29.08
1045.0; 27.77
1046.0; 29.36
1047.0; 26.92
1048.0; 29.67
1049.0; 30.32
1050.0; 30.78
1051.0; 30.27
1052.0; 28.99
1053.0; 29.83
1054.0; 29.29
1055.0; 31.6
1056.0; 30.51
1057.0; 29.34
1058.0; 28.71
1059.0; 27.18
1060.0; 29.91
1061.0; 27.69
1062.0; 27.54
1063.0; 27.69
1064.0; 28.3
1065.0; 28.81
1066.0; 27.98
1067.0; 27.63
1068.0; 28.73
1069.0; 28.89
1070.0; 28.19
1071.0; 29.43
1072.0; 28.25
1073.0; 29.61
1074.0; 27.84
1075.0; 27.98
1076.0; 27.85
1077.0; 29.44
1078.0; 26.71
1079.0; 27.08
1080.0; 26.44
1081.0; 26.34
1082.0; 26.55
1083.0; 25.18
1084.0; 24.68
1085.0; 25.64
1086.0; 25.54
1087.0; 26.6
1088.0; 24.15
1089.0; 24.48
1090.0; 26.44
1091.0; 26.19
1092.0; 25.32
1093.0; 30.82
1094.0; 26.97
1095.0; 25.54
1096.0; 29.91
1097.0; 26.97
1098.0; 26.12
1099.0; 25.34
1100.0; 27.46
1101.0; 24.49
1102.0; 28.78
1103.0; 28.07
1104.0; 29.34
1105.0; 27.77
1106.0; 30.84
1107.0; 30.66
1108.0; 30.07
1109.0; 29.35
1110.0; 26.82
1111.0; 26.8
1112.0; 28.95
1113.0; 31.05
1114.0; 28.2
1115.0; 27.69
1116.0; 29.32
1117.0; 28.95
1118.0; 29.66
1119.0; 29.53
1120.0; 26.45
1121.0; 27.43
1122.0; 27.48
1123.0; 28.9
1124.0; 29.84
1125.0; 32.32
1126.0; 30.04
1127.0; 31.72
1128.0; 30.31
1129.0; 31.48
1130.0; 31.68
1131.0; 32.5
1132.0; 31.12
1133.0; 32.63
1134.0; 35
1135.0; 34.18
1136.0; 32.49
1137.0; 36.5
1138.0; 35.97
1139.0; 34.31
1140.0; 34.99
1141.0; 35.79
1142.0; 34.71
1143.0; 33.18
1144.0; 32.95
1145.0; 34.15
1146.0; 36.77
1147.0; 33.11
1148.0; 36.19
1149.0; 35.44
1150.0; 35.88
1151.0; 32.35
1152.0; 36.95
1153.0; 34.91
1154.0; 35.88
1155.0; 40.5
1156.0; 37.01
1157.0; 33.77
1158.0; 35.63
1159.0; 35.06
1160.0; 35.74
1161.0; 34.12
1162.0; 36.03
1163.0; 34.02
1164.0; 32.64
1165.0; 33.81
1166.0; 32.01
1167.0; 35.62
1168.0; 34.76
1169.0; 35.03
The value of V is 2.2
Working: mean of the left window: 45.6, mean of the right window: 27.7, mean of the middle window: 37.4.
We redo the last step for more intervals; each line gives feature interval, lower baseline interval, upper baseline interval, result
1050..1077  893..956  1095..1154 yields 4.8 mm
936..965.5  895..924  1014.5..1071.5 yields -4.4 mm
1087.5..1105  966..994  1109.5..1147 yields 3.2 mm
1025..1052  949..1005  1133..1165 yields 4.8 mm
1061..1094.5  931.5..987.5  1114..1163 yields 8.4 mm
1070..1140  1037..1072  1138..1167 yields 7.3 mm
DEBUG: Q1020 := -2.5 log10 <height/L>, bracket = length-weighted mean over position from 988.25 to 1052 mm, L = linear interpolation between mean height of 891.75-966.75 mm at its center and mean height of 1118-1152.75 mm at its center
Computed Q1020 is 0.18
